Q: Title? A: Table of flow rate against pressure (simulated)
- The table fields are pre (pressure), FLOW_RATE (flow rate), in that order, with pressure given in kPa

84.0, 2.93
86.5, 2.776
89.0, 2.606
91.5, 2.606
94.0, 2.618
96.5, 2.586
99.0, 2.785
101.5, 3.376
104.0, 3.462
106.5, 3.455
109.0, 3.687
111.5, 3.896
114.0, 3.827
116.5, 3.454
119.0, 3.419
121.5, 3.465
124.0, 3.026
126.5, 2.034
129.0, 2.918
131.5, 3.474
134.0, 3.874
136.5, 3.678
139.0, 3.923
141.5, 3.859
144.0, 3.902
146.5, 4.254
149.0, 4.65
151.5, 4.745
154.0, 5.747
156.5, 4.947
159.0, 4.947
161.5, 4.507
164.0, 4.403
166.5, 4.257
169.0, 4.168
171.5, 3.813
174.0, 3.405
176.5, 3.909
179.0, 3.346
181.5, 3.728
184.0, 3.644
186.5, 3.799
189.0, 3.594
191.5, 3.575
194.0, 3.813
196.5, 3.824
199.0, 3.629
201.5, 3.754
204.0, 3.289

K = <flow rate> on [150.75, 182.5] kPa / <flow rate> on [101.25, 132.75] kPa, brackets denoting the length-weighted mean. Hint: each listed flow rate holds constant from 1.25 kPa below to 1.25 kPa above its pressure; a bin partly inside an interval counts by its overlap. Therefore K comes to 1.29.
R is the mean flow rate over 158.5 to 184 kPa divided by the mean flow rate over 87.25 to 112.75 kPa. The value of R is 1.29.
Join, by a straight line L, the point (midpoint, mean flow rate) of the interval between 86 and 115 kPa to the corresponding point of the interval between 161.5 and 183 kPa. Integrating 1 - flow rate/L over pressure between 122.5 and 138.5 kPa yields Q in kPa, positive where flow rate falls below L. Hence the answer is 1.2 kPa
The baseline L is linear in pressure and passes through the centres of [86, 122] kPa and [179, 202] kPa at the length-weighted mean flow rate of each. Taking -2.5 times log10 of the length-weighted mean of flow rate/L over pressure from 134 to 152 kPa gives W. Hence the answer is -0.20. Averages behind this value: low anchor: 3.2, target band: 4.1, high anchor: 3.69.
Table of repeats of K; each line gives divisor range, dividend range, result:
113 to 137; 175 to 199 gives 1.12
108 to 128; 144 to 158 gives 1.43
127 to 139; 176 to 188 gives 1.07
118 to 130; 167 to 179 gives 1.28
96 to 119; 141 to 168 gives 1.34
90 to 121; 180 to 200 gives 1.13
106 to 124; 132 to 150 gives 1.12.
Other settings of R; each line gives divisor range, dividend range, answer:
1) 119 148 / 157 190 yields 1.14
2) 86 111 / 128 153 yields 1.31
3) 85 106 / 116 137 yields 1.13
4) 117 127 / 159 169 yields 1.43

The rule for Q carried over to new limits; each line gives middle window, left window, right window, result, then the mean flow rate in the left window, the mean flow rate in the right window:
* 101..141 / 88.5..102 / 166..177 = -4.2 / 2.74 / 3.89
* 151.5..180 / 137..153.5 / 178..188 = -2.9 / 4.27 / 3.64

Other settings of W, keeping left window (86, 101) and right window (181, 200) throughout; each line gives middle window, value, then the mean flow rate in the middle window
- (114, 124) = -0.165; 3.44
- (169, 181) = -0.044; 3.68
